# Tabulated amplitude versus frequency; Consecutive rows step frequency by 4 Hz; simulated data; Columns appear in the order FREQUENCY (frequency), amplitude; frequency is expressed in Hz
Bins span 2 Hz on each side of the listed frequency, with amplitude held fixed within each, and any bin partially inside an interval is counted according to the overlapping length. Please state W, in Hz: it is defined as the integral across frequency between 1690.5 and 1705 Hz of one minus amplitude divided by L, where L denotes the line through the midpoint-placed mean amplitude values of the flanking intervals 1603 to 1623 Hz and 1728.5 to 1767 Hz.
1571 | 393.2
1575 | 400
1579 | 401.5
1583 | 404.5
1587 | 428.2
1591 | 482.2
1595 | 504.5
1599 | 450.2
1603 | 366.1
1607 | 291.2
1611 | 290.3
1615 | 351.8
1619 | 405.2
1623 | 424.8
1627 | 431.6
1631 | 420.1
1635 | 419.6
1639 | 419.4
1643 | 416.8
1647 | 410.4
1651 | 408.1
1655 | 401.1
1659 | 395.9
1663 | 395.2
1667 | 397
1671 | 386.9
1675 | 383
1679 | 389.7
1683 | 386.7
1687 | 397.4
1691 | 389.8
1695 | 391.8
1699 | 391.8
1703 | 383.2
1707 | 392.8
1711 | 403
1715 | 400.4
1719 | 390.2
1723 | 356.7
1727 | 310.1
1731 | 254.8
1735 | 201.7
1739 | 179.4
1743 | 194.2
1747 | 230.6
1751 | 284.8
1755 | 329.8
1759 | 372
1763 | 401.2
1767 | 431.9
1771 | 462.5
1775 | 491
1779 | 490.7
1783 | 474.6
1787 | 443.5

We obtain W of -4.0 Hz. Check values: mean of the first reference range 347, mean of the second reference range 281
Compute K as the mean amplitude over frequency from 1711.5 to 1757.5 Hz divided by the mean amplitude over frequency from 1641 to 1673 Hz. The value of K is 0.7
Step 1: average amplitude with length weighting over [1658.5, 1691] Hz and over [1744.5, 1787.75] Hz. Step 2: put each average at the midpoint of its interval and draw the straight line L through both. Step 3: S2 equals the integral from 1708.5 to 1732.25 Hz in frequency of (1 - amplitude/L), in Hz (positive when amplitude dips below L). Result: 2.3 Hz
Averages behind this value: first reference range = 391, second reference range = 398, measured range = 356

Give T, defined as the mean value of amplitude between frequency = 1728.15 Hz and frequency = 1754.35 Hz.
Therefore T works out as 232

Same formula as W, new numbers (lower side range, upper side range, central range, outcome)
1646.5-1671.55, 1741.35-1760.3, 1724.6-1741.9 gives 3.8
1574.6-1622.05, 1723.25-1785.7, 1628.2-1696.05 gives -4.6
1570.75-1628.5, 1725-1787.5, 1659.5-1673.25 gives -0.6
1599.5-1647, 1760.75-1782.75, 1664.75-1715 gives 3.3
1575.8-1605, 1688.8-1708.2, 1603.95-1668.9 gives 3.4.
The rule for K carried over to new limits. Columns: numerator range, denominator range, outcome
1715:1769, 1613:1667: 0.75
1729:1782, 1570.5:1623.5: 0.84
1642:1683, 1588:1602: 0.85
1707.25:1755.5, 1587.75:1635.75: 0.74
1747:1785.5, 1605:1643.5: 1.05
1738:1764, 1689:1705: 0.73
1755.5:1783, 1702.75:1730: 1.18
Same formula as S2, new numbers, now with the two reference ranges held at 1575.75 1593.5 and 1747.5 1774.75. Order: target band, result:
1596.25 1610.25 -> 1.8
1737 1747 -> 4.9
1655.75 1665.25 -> 0.3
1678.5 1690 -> 0.3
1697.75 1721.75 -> 0.1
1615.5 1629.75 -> 0.2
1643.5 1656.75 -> 0.1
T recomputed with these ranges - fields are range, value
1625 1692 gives 403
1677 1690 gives 391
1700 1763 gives 316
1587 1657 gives 406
